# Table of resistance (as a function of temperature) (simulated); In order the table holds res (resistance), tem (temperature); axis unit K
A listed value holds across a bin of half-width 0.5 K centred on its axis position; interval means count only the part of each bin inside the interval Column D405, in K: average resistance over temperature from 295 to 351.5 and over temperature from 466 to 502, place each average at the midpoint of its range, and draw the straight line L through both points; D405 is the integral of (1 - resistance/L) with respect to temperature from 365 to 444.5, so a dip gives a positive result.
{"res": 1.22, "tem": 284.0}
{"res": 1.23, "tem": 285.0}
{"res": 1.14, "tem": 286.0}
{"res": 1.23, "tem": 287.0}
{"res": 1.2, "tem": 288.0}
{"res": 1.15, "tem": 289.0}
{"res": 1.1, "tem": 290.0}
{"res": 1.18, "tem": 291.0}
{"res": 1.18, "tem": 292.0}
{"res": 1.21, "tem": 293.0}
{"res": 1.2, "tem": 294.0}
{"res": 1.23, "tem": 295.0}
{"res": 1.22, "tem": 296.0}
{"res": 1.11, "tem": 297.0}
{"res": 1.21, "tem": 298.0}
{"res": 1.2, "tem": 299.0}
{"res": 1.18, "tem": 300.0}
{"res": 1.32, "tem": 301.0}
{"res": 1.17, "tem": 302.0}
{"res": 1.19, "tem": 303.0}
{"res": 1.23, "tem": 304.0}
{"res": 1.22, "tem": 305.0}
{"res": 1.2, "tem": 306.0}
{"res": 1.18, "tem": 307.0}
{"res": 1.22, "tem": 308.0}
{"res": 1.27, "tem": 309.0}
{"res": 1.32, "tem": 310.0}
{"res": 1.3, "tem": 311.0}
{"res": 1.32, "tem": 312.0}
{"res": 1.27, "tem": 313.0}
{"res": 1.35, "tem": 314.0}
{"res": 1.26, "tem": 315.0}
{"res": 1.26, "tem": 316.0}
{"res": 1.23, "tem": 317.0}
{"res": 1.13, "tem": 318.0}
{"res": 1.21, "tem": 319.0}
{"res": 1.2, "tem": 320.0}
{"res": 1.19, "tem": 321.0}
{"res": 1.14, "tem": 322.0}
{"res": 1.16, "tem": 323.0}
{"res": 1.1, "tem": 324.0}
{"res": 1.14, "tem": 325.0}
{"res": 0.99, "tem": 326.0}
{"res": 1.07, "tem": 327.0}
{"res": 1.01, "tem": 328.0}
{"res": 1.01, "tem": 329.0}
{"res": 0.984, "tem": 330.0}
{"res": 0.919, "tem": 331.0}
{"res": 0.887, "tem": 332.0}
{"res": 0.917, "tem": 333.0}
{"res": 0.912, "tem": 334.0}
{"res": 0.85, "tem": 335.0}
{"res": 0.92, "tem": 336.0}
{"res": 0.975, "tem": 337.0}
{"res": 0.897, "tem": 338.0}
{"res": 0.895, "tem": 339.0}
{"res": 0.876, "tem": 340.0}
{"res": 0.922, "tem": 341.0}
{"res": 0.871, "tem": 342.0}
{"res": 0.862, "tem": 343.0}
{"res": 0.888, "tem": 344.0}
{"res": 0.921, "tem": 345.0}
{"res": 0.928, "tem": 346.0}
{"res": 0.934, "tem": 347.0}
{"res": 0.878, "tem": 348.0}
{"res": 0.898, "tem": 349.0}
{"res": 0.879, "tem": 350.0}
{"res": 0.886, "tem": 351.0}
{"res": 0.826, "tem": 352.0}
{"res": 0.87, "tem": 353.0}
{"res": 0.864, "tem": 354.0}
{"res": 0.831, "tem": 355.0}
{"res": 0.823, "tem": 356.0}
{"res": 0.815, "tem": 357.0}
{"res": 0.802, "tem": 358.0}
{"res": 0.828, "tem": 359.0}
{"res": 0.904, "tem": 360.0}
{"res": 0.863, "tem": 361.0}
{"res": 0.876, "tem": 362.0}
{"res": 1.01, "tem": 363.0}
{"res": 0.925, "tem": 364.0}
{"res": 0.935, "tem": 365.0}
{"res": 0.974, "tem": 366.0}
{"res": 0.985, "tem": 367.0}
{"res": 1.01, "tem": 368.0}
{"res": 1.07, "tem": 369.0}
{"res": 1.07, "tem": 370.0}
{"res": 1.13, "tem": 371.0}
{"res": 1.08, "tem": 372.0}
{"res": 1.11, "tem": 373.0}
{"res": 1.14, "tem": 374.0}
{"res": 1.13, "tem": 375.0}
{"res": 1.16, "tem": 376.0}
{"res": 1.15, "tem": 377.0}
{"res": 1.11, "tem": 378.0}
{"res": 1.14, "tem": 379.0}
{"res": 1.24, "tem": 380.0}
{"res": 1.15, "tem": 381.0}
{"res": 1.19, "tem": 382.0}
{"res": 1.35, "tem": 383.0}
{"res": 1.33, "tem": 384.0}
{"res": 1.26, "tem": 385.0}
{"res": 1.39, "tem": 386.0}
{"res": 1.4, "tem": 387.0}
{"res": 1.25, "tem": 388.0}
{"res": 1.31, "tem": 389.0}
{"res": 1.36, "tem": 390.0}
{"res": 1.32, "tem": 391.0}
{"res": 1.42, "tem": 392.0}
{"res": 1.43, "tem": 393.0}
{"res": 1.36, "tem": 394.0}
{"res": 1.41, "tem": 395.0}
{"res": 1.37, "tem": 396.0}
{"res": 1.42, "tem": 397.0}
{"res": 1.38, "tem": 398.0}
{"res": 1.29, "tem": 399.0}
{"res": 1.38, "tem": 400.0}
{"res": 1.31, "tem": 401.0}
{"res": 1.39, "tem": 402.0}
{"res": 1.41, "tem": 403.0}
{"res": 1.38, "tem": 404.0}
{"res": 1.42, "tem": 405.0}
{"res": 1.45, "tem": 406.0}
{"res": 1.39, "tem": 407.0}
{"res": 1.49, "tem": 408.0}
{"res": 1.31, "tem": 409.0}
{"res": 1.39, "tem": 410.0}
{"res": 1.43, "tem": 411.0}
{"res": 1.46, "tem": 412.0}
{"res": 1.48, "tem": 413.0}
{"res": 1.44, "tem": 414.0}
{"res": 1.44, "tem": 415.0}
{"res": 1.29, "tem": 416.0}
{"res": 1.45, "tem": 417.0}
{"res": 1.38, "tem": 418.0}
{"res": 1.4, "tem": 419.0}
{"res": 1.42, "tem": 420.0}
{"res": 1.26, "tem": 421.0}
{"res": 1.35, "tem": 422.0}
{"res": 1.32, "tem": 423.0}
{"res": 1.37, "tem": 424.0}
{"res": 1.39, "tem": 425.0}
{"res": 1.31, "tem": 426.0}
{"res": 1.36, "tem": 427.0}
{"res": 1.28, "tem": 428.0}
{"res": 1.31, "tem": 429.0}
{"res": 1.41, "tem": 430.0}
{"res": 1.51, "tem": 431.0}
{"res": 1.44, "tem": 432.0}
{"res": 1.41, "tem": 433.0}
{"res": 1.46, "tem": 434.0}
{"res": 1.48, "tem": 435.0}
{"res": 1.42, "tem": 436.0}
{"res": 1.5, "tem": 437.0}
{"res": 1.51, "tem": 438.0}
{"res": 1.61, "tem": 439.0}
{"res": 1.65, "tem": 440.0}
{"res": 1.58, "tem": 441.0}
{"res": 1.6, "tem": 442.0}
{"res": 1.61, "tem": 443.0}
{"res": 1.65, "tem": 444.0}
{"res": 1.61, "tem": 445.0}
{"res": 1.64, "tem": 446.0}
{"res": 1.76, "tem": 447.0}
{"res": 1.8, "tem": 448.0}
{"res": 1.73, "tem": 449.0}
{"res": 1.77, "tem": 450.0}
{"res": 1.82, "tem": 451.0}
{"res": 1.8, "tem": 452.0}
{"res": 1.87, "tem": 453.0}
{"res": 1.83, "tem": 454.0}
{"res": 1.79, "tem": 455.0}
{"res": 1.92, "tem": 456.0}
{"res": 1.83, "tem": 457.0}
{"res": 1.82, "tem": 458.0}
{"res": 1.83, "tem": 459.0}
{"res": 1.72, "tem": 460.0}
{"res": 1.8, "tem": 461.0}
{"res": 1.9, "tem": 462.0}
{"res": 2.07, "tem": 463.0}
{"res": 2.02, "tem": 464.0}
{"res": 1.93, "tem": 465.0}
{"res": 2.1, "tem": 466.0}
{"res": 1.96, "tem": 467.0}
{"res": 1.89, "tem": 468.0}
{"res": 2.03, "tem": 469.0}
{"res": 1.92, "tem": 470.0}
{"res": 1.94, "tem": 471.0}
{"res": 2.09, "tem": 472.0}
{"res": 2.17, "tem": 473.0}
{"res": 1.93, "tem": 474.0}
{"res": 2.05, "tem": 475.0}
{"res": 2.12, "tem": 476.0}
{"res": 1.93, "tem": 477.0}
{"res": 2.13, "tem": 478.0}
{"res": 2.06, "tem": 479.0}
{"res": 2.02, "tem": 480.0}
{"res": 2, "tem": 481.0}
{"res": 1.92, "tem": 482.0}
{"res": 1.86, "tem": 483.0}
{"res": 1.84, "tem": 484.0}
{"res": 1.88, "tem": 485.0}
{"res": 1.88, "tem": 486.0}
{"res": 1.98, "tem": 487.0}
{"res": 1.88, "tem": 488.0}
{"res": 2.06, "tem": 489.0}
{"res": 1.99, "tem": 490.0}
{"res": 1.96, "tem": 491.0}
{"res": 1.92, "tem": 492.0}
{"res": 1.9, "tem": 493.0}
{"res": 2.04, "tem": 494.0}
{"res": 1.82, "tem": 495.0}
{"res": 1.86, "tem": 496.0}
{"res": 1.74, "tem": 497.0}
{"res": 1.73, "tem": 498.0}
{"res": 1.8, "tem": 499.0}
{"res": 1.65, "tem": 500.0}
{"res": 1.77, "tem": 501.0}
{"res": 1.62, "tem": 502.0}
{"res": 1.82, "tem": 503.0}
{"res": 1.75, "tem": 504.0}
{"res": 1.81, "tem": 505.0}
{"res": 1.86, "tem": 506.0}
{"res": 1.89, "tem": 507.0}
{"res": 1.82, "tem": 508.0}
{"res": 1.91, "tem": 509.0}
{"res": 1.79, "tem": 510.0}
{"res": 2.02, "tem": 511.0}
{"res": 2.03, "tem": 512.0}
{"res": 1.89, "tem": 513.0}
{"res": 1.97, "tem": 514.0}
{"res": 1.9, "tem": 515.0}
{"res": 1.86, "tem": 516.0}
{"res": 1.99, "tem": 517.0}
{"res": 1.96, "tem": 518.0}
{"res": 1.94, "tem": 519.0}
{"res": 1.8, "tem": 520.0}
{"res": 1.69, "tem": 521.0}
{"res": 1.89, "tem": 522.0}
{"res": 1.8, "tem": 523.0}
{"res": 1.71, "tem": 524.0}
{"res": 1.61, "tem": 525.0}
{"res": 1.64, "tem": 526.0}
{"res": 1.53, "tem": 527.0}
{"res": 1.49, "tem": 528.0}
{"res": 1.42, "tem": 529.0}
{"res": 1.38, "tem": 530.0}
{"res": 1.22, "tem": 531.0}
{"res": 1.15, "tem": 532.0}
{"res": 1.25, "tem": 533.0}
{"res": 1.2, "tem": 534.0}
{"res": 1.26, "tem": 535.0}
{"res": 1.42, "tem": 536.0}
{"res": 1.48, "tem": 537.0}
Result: 9.1 K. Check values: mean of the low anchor 1.08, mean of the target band 1.34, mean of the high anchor 1.93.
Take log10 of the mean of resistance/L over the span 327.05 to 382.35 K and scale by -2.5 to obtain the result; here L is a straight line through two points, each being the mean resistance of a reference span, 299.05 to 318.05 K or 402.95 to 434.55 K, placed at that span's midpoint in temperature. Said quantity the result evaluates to 0.33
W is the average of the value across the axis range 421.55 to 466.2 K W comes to 1.64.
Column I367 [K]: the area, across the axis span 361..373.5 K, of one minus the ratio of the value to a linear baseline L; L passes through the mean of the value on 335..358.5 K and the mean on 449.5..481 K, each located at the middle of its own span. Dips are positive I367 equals 0.7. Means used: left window 0.88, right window 1.94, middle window 1.01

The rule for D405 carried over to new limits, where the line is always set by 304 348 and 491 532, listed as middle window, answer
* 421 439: 0.78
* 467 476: -2.12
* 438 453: -1.59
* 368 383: 1.47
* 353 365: 3.28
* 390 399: -0.34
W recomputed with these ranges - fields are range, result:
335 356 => 0.888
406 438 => 1.4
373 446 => 1.38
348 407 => 1.15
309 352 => 1.04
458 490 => 1.96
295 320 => 1.23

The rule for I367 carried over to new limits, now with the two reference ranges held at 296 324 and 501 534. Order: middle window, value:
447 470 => -4.2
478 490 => -2.3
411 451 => 0.8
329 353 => 7.3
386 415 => 1.1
